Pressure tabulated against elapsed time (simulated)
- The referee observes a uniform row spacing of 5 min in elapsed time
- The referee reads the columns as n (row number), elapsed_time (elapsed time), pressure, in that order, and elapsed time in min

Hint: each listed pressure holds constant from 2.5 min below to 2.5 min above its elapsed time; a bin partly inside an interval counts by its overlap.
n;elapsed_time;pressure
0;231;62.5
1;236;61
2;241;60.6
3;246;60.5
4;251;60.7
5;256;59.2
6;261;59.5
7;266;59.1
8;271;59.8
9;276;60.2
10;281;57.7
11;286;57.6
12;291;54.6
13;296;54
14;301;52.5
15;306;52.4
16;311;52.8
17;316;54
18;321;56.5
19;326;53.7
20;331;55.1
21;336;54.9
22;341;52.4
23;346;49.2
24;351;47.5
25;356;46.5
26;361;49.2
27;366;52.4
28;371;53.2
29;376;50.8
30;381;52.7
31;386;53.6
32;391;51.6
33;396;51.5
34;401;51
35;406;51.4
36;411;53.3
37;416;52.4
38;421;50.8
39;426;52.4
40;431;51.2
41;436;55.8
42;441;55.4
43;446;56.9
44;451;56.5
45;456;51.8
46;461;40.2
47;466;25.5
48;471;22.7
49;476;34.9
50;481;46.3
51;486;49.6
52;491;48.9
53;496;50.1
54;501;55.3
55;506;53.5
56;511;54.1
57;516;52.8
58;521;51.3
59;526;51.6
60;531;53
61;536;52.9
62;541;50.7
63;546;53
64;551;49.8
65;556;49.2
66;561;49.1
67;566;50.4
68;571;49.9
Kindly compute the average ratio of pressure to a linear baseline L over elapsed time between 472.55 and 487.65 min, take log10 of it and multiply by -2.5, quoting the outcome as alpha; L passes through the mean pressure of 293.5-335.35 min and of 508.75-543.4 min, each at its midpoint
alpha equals 0.25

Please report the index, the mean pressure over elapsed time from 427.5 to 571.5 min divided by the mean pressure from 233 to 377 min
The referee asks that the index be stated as 0.89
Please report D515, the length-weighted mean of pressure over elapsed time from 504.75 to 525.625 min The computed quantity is 52.8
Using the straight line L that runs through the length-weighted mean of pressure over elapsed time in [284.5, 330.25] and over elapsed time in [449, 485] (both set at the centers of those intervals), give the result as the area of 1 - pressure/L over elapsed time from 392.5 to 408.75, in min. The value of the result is -2.0 min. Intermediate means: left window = 54.2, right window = 39.9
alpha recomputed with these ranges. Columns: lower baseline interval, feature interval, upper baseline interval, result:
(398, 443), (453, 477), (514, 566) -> 0.418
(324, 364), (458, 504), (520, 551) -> 0.232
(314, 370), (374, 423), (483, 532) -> 0.000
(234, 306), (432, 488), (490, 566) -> 0.183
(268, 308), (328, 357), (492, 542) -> 0.084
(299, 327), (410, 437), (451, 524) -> -0.079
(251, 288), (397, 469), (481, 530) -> 0.080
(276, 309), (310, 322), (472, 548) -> 0.005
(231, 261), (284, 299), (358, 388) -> 0.042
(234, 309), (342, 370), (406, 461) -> 0.123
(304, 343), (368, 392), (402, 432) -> 0.006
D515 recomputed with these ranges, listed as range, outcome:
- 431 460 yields 54.1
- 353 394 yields 51.2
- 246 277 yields 59.8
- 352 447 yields 52.1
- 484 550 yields 52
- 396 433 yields 51.8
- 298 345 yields 53.7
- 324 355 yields 51.8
